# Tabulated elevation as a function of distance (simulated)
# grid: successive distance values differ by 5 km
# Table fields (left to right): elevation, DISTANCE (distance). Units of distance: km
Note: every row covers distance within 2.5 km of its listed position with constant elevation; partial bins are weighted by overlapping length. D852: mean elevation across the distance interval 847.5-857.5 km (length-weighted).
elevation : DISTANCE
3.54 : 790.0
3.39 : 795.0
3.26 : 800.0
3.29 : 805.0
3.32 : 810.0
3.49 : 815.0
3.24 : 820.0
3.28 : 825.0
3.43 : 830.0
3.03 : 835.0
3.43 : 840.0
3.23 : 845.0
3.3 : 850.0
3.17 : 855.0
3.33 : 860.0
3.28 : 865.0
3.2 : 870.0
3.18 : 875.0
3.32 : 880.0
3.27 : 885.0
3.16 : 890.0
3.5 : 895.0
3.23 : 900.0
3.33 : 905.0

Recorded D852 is 3.24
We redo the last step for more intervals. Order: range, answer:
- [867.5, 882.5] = 3.23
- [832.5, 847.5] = 3.23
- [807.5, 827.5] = 3.33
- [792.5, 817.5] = 3.35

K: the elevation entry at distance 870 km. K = 3.2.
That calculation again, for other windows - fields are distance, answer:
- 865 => 3.28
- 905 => 3.33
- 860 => 3.33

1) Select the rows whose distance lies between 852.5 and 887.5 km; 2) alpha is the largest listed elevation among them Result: 3.33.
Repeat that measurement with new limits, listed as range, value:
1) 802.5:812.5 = 3.32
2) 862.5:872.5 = 3.28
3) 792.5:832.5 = 3.49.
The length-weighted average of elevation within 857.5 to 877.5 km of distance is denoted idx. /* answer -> 3.25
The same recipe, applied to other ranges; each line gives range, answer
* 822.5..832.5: 3.35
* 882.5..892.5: 3.22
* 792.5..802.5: 3.33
